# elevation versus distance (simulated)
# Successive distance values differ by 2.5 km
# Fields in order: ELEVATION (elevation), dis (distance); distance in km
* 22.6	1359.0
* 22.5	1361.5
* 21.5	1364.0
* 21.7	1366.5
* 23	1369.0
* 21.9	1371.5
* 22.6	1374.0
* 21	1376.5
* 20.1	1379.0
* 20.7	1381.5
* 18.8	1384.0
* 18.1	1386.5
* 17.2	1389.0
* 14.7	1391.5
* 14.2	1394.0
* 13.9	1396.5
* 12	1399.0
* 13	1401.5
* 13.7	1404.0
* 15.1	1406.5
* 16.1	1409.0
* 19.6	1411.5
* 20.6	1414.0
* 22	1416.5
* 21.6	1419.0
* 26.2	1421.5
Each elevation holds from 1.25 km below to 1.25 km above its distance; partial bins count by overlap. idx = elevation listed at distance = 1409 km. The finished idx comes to 16.1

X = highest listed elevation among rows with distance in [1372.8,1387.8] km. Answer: 22.6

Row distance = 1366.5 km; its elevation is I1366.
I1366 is 21.7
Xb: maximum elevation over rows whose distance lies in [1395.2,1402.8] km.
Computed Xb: 13.9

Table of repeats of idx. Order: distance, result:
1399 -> 12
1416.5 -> 22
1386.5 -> 18.1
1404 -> 13.7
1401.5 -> 13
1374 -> 22.6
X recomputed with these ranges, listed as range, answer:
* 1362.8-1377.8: 23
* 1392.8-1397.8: 14.2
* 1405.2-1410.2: 16.1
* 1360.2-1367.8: 22.5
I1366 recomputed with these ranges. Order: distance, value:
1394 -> 14.2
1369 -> 23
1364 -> 21.5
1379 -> 20.1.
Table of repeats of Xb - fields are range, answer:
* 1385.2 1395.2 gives 18.1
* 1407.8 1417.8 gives 22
